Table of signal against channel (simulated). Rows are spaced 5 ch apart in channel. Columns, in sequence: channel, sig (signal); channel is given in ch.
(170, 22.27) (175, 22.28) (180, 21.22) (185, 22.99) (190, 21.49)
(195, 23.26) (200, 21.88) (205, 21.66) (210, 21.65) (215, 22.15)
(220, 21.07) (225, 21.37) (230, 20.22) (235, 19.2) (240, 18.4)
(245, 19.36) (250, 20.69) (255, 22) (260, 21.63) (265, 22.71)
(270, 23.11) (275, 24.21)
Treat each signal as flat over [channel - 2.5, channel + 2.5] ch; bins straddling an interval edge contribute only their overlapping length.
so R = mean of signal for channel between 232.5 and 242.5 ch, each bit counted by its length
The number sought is 18.8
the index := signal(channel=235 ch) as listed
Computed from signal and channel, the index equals 19.2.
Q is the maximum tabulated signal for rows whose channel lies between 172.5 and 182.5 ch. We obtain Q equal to 22.28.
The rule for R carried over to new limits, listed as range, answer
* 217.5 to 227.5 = 21.2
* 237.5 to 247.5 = 18.9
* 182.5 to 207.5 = 22.3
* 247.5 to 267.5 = 21.8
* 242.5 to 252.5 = 20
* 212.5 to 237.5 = 20.8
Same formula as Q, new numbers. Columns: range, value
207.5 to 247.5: 22.15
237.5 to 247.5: 19.36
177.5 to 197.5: 23.26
